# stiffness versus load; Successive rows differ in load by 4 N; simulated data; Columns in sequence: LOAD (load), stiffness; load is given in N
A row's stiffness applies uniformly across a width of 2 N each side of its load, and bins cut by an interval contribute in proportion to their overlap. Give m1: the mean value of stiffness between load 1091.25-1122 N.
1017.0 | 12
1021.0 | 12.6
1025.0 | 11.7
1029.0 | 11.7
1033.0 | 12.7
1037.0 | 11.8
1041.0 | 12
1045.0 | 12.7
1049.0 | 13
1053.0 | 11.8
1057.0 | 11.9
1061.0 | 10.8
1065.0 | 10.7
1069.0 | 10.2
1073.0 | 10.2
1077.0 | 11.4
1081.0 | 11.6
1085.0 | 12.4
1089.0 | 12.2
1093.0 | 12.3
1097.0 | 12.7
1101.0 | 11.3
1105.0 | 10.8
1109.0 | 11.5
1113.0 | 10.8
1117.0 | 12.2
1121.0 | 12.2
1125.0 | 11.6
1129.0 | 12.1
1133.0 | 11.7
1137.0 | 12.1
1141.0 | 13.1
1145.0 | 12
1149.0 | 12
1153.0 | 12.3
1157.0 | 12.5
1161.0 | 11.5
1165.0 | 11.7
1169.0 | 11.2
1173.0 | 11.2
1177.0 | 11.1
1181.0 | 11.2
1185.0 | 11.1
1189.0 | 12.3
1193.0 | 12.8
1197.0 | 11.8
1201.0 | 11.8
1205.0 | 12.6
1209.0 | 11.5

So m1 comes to 11.7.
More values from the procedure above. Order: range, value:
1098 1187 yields 11.7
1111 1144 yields 12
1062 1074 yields 10.4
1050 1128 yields 11.5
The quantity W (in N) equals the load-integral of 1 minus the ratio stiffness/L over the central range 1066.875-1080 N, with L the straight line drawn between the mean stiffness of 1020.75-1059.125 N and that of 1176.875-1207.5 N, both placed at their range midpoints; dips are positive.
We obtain 1.55 N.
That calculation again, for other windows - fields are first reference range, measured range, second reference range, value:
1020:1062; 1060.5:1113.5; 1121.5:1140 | 2.8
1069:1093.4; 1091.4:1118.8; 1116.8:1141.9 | 0.4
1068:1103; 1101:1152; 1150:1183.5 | -1.0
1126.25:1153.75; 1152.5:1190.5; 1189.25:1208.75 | 1.9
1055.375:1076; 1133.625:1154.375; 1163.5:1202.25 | -1.7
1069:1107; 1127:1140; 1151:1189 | -0.5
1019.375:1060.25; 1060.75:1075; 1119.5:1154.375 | 2.0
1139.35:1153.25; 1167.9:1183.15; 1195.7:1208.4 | 1.3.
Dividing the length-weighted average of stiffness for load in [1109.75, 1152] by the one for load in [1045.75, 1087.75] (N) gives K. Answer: 1.05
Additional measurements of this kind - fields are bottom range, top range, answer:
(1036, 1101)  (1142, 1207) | 1.01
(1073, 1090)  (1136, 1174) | 1.03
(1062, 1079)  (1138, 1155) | 1.16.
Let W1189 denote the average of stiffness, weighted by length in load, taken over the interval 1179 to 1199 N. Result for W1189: 11.8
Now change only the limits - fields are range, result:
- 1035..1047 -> 12.2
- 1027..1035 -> 12.2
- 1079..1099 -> 12.2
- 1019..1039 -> 12.1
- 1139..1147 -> 12.6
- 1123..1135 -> 11.8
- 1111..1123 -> 11.7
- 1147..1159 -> 12.3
